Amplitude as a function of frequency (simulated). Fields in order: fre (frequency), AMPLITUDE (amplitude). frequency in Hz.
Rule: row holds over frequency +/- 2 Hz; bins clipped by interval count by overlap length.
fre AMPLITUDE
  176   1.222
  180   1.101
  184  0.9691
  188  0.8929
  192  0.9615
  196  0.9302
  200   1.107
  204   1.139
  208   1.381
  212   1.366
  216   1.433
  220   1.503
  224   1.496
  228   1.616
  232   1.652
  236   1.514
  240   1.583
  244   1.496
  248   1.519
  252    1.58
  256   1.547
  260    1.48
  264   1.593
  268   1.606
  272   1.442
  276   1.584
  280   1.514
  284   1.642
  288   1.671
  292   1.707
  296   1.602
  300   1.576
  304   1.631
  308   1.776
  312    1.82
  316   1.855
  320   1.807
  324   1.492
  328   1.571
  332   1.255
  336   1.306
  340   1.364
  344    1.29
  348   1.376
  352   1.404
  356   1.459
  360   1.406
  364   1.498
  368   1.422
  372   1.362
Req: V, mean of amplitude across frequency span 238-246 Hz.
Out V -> 1.54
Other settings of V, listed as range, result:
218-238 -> 1.56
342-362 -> 1.39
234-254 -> 1.54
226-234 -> 1.63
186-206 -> 1.01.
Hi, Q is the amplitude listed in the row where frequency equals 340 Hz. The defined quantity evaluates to 1.364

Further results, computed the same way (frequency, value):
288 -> 1.671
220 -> 1.503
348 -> 1.376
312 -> 1.82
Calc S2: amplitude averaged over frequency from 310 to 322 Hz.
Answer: 1.83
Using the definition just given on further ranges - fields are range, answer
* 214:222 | 1.47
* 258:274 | 1.53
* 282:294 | 1.67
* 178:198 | 0.971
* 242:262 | 1.52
